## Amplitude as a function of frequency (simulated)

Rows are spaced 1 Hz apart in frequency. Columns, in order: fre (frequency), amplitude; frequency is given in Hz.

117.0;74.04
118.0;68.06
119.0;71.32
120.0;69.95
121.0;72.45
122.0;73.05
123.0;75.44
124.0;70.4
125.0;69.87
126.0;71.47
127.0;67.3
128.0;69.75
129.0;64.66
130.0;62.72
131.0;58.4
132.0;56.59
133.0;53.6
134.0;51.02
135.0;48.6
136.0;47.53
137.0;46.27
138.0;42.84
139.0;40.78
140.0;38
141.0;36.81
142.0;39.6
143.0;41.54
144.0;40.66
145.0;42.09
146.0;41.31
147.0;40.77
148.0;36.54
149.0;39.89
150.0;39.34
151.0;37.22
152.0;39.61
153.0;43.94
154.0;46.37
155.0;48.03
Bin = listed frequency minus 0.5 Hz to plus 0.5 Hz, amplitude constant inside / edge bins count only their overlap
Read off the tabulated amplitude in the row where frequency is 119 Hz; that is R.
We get 71.32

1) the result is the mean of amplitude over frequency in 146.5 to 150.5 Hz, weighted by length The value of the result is 39.1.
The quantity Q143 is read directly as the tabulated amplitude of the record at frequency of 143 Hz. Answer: 41.54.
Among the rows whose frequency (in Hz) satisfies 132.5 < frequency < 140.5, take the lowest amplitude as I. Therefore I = 38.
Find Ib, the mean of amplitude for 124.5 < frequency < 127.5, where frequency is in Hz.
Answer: 69.5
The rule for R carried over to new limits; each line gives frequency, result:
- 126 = 71.47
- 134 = 51.02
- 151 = 37.22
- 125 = 69.87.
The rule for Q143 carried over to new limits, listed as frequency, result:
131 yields 58.4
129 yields 64.66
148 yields 36.54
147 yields 40.77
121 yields 72.45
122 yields 73.05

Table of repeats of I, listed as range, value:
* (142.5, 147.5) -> 40.66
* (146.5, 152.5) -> 36.54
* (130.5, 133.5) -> 53.6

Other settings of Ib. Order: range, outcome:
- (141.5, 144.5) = 40.6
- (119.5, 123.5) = 72.7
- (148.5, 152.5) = 39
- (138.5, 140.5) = 39.4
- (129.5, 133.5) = 57.8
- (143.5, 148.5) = 40.3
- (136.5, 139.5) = 43.3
